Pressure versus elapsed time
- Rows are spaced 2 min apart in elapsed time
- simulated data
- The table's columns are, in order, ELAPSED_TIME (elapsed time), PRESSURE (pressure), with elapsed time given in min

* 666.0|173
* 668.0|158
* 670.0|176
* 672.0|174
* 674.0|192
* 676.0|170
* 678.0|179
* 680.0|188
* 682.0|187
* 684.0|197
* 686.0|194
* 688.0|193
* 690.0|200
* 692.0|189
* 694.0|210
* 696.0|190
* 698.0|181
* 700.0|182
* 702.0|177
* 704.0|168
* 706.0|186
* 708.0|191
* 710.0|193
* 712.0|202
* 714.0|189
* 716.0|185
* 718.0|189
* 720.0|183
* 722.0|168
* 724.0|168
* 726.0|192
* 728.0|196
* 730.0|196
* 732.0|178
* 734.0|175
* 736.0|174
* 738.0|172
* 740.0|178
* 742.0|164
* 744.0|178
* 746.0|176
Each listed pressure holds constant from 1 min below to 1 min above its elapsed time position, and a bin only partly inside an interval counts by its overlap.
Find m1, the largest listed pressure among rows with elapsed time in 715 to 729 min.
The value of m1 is 196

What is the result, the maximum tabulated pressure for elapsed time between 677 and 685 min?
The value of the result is 197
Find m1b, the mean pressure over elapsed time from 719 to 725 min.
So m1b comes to 173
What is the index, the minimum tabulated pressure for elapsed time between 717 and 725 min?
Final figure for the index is 168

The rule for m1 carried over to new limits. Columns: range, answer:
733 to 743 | 178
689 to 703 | 210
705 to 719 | 202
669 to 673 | 176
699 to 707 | 186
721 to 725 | 168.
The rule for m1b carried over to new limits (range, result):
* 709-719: 192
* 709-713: 198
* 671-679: 179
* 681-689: 193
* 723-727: 180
